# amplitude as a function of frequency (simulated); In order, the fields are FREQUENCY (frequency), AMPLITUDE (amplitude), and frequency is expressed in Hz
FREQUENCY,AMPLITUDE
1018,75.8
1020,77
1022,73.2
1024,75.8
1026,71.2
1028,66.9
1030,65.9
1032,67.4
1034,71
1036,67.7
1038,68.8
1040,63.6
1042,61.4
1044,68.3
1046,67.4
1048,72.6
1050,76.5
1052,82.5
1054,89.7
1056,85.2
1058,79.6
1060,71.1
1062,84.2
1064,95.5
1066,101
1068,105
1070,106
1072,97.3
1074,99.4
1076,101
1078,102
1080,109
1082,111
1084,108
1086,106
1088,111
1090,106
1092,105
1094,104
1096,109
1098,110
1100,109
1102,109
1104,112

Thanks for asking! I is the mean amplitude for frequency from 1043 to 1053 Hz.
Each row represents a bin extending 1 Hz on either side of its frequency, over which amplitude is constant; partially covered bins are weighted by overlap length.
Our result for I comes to 73.5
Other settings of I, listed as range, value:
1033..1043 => 66.5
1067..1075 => 102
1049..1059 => 82.7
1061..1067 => 93.6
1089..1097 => 106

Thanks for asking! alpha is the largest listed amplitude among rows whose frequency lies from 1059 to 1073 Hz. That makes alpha 106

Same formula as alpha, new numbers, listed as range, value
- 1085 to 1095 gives 111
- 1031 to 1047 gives 71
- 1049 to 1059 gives 89.7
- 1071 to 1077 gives 101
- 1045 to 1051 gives 76.5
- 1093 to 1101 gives 110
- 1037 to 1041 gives 68.8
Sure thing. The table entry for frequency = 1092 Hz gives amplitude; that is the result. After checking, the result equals 105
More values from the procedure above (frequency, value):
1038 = 68.8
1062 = 84.2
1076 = 101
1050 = 76.5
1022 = 73.2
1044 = 68.3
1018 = 75.8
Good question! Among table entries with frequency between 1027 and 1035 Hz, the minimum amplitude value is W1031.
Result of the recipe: 65.9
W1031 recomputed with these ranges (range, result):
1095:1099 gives 109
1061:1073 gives 84.2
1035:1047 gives 61.4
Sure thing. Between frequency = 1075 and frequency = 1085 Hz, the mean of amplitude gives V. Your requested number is 106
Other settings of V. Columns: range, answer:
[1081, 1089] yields 109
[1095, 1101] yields 109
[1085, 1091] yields 108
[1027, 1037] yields 67.8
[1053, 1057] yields 87.5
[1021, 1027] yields 73.4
